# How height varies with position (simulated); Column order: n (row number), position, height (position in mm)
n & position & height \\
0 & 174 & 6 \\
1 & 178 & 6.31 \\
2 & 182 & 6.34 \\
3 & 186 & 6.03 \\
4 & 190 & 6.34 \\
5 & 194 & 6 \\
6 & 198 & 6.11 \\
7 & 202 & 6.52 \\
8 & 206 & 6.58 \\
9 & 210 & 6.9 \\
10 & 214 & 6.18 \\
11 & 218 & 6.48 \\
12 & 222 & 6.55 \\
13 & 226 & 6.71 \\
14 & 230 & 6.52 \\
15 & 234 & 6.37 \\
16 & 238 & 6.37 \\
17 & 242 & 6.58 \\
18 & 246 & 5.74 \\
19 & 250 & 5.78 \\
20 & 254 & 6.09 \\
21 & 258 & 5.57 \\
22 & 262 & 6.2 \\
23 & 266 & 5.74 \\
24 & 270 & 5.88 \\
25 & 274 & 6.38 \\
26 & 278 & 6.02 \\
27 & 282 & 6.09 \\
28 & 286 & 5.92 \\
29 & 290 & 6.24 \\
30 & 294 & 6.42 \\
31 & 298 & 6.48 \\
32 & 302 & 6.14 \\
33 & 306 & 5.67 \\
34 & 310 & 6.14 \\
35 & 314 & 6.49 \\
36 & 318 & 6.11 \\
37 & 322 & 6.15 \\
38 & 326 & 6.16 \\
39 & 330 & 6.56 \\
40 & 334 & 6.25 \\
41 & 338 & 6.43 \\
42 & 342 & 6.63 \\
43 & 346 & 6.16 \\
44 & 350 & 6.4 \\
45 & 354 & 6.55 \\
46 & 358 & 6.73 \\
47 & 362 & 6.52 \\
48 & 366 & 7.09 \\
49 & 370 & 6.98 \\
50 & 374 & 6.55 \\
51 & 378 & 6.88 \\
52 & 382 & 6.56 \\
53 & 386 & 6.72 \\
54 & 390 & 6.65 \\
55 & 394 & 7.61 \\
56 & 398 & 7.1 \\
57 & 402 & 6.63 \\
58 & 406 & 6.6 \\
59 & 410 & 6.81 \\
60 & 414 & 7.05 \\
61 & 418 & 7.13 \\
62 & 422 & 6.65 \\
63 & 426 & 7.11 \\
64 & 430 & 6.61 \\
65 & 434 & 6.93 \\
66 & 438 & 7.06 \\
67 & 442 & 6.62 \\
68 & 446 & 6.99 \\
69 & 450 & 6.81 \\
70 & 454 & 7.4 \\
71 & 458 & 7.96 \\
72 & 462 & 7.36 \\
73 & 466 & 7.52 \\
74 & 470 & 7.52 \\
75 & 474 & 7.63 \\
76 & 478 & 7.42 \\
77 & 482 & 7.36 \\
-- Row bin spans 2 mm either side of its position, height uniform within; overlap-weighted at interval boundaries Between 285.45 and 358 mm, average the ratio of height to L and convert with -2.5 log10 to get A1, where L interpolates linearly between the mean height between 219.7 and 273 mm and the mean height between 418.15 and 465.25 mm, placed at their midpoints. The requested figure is 0.037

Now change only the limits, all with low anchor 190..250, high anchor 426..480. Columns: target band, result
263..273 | 0.11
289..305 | 0.06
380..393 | 0.04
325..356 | 0.07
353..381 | 0.02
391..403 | -0.02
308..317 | 0.07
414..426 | 0.02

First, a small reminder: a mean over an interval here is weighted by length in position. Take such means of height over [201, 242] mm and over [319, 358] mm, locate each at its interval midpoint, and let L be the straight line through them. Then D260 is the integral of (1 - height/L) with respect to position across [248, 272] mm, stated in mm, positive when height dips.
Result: 2.2 mm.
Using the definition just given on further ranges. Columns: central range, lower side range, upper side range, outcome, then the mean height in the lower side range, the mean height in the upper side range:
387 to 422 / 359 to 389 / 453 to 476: 0.5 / 6.75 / 7.57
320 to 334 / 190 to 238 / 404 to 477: 1.0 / 6.44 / 7.1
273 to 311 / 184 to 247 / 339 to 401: 2.4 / 6.38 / 6.74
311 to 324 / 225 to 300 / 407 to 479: 0.4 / 6.16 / 7.13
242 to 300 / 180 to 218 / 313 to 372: 3.2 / 6.34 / 6.48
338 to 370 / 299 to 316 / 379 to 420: -0.4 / 6.13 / 6.89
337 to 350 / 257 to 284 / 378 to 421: 0.2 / 6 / 6.88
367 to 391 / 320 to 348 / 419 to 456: -0.6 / 6.33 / 6.91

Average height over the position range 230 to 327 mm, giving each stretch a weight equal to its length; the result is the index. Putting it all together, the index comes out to 6.12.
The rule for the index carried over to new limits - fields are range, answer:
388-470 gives 7.04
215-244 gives 6.5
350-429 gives 6.82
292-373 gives 6.4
